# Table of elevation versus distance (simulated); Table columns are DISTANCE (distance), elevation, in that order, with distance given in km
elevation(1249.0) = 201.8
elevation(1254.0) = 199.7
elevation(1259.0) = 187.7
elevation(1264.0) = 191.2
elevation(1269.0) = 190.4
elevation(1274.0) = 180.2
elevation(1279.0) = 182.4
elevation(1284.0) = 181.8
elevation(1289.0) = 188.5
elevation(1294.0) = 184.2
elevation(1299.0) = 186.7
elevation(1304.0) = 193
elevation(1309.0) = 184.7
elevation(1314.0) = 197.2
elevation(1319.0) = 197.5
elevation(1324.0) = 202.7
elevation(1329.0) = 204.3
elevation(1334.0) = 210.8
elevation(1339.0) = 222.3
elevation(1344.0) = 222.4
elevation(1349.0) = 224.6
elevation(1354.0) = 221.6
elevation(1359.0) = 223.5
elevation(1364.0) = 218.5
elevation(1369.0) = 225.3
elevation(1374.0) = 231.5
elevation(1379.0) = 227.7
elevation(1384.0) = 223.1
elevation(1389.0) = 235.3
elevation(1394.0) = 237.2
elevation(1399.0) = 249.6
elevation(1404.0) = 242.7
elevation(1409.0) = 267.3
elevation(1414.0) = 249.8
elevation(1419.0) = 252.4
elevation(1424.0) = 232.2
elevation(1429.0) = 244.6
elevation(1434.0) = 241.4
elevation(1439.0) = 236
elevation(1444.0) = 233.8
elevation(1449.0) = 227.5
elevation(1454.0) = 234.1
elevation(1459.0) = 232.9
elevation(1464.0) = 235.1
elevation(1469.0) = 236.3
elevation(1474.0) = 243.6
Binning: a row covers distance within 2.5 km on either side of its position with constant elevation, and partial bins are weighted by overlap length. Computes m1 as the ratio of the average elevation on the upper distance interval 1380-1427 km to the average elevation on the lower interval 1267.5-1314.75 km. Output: 1.30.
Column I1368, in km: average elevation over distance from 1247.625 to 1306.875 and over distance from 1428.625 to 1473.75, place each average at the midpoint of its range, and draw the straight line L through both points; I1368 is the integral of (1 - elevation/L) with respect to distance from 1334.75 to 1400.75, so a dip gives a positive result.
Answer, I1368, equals -4.3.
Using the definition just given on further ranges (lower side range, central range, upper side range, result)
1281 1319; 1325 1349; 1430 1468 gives -1.81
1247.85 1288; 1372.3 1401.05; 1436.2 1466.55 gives -2.14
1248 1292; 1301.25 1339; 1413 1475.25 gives 0.56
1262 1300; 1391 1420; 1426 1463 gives -3.33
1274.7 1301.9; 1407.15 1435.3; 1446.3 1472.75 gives -3.19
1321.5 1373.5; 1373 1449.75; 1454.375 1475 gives -4.03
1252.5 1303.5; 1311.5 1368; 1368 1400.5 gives 0.05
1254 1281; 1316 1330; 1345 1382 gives 0.54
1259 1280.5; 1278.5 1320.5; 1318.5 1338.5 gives 1.70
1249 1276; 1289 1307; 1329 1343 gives 1.30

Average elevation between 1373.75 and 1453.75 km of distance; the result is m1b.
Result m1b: 240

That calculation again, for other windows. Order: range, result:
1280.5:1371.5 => 205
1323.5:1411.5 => 228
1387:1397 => 237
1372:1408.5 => 237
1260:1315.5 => 187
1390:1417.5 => 249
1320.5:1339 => 208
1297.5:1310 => 189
